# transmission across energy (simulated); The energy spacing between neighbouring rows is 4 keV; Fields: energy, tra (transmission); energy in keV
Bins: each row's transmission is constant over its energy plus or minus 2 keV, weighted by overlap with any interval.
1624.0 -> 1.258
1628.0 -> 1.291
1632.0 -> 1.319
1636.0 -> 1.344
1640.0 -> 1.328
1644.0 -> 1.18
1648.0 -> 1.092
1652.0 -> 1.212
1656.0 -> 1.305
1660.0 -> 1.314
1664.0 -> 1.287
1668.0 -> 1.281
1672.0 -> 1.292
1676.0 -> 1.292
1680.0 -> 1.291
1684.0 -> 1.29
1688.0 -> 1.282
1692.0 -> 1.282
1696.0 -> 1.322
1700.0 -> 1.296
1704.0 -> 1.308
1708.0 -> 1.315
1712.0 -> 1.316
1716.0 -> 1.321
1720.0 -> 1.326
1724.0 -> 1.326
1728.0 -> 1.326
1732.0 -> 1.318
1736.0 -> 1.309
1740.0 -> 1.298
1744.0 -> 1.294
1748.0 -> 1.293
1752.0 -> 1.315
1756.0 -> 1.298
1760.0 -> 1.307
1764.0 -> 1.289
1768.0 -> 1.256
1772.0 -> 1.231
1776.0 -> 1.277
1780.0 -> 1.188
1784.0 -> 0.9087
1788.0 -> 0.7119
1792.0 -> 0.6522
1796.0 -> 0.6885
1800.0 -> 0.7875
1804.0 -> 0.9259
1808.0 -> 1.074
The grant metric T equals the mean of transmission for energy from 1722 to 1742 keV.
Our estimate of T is 1.32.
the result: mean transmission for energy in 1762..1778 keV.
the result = 1.26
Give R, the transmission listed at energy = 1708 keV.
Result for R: 1.315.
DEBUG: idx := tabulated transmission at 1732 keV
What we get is 1.318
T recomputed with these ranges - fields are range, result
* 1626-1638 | 1.32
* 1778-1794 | 0.865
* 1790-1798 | 0.67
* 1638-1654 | 1.2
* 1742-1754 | 1.3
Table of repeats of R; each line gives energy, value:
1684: 1.29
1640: 1.328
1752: 1.315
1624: 1.258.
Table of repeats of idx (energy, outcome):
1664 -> 1.287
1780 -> 1.188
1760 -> 1.307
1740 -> 1.298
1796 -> 0.6885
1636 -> 1.344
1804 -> 0.9259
